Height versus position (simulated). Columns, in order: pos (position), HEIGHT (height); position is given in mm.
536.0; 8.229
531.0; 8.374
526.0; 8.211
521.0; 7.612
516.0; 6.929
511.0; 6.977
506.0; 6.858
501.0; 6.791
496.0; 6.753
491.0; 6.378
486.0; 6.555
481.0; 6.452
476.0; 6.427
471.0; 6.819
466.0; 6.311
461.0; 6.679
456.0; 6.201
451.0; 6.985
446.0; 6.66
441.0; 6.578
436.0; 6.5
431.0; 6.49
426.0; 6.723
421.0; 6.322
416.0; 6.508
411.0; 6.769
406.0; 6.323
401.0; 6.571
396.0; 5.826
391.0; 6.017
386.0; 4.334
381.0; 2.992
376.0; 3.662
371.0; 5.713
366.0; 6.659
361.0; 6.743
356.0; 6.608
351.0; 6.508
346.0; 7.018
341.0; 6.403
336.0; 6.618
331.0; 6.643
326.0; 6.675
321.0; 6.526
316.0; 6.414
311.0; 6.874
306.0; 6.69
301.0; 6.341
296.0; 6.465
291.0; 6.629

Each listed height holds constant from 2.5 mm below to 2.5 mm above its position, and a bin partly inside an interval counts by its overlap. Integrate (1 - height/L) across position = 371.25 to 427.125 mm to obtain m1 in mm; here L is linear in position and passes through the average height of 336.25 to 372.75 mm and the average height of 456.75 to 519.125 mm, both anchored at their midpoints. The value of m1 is 8.2 mm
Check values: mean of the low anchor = 6.54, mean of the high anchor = 6.66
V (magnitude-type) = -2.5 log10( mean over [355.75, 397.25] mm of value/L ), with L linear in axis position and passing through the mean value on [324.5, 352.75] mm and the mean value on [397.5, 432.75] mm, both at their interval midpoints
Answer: 0.23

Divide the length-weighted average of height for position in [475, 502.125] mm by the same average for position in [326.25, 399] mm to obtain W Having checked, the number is 1.1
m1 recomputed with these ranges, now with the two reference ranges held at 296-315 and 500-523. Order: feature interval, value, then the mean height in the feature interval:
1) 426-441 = 0.7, 6.55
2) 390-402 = 1.2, 6.1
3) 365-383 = 5.6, 4.65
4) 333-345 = 0.2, 6.58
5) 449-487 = 2.2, 6.55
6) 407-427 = 0.8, 6.55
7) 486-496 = 0.7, 6.52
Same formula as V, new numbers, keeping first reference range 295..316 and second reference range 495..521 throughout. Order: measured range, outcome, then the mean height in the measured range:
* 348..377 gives 0.10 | 6.12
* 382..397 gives 0.30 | 5.11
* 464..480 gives 0.06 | 6.52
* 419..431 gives 0.04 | 6.52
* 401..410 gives 0.05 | 6.47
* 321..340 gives 0.00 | 6.61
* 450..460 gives 0.05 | 6.55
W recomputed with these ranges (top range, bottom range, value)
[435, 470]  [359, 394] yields 1.28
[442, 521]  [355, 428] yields 1.15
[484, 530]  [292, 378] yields 1.10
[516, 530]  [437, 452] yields 1.16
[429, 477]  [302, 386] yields 1.07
